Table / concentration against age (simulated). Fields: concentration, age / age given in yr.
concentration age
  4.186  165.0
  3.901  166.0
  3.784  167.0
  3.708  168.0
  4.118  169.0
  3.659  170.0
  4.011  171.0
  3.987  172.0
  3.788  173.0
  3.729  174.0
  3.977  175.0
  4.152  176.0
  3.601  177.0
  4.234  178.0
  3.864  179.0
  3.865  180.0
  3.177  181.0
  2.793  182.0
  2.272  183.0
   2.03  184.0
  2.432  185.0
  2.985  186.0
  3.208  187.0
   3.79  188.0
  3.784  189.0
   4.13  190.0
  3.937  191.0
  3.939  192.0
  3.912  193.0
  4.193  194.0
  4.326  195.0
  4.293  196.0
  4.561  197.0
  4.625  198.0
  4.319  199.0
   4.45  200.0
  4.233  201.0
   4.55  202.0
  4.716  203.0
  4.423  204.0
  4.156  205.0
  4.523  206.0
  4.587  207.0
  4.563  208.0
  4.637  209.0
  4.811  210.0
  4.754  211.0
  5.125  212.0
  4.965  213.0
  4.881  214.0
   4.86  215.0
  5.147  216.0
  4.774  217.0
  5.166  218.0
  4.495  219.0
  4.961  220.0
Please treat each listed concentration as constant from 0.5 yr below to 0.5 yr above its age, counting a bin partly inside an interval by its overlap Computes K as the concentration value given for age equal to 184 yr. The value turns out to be 2.03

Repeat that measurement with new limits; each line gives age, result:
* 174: 3.729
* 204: 4.423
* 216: 5.147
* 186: 2.985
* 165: 4.186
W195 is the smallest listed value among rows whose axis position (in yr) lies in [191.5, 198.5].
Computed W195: 3.912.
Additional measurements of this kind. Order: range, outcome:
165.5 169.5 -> 3.708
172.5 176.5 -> 3.729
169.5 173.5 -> 3.659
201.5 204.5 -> 4.423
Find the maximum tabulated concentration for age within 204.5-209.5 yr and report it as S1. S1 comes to 4.637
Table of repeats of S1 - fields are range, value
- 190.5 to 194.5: 4.193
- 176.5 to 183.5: 4.234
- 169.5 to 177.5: 4.152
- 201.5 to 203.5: 4.716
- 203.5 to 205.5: 4.423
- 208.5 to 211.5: 4.811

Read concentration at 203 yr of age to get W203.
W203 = 4.716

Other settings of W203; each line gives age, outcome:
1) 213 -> 4.965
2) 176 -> 4.152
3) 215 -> 4.86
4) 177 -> 3.601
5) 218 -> 5.166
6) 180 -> 3.865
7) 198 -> 4.625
